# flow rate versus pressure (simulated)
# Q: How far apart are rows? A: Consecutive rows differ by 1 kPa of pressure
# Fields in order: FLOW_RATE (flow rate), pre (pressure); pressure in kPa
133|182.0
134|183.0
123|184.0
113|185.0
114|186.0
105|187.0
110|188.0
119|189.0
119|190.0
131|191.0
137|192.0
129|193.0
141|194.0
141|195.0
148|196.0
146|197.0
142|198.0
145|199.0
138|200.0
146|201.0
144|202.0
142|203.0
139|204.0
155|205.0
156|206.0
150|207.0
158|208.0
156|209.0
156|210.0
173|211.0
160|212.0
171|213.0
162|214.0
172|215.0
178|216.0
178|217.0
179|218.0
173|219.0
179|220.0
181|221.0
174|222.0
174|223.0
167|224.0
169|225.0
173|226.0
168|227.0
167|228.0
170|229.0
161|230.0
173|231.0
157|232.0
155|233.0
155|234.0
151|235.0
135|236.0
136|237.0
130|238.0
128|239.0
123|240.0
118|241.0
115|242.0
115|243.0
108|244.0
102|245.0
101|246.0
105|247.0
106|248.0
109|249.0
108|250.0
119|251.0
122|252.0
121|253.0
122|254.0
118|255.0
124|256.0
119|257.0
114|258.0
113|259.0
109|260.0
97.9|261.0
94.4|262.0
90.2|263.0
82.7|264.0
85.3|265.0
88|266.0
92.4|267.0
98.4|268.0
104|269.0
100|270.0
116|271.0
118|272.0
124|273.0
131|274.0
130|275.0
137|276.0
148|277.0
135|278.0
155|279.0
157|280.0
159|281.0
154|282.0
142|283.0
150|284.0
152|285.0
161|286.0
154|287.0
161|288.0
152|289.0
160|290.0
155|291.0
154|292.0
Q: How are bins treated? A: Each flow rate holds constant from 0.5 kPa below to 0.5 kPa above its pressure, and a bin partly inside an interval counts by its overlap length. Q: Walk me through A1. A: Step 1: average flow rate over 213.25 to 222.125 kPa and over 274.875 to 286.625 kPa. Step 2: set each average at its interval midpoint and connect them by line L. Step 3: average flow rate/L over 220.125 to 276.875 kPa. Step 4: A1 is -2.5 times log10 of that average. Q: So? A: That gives 0.27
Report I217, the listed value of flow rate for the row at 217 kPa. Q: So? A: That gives 178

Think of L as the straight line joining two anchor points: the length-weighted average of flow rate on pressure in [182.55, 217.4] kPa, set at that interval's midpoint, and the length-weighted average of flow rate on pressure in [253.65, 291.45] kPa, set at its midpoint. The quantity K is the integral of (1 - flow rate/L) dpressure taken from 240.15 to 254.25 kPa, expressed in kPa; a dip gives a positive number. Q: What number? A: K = 2.1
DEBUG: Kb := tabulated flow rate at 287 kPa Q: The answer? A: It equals 154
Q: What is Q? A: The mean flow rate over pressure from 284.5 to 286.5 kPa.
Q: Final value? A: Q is 156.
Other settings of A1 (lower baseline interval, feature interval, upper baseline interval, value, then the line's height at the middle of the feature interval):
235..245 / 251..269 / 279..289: 0.28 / 137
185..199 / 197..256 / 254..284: -0.17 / 125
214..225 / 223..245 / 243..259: 0.01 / 146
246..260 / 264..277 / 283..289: 0.22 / 136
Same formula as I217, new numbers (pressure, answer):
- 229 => 170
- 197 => 146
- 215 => 172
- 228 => 167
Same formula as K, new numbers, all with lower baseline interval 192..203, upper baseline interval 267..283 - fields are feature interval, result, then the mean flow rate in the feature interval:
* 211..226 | -3.68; 173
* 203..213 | -1.12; 156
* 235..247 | 1.37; 120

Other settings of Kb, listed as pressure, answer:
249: 109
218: 179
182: 133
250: 108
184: 123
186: 114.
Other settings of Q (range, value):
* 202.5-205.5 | 145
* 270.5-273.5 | 119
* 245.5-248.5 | 104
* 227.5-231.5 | 168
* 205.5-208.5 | 155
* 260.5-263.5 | 94.2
